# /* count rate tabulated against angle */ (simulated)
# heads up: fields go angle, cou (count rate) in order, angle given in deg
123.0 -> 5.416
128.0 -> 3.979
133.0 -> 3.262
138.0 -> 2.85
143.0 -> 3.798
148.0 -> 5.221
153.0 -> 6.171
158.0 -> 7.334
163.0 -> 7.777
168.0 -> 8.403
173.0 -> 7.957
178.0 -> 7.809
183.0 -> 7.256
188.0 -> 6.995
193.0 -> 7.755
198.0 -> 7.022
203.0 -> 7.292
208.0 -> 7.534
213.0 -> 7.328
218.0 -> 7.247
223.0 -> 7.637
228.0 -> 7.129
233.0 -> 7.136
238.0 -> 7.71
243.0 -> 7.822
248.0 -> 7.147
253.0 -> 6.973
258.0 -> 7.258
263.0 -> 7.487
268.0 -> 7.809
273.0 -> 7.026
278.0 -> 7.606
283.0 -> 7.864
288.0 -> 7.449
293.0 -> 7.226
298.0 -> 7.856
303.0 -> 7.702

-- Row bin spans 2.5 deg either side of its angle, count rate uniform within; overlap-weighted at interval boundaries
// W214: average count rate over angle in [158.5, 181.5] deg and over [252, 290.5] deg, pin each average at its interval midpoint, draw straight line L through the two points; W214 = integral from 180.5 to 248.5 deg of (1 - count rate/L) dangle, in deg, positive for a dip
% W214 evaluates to 3.0 deg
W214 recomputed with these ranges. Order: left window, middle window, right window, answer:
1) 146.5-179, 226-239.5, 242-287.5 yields 0.14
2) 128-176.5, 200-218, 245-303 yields -2.15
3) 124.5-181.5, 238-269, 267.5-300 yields -1.20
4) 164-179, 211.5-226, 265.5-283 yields 0.77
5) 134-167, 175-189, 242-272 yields -3.04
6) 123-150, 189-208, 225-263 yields -4.72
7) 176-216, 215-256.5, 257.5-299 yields 0.49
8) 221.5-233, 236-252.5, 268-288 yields -0.23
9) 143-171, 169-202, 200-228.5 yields -2.18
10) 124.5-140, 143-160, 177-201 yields -3.52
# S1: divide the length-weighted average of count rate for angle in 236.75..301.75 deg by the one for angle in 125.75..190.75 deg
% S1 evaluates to 1.2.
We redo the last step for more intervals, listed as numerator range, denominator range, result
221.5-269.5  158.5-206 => 0.98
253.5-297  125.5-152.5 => 1.87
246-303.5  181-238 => 1.02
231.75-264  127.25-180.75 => 1.24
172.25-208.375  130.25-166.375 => 1.41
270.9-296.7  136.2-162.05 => 1.41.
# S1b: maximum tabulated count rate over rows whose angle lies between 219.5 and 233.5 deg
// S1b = 7.637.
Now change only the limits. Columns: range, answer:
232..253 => 7.822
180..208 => 7.755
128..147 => 3.979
